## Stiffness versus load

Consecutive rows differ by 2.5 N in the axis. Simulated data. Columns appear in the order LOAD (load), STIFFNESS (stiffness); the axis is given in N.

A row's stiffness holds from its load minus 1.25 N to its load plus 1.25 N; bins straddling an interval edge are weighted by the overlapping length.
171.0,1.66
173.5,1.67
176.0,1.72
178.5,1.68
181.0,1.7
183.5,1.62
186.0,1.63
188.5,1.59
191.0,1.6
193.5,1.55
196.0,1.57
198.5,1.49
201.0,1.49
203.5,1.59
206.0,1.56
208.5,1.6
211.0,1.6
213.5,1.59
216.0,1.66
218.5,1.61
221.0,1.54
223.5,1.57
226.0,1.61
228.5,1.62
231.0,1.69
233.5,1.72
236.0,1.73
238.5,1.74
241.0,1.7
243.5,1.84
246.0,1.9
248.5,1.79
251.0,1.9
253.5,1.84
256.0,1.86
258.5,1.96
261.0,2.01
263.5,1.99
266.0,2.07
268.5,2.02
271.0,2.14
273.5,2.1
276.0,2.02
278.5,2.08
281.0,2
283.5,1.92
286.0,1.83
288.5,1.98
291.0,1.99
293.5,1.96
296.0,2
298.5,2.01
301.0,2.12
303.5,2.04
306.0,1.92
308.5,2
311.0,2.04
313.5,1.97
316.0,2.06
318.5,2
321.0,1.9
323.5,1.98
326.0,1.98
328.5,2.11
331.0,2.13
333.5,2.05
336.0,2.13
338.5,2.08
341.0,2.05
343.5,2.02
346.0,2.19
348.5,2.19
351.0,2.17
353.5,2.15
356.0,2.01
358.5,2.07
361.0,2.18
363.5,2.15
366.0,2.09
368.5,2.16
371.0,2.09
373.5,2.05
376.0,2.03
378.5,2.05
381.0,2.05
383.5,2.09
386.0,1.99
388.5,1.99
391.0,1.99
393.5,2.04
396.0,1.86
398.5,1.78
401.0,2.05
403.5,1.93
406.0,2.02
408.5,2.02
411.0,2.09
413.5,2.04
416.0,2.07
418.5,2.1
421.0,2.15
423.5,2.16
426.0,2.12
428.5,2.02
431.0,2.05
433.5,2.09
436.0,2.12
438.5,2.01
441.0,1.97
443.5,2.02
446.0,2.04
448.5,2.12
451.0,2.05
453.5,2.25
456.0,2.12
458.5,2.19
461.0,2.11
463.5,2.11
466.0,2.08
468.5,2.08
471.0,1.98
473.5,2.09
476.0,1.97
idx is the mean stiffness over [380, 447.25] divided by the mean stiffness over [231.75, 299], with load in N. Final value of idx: 1.1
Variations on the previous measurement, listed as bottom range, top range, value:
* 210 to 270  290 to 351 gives 1.15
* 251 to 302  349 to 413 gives 1.03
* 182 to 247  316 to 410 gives 1.26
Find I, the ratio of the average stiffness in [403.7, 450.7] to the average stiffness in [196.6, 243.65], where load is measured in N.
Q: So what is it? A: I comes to 1.27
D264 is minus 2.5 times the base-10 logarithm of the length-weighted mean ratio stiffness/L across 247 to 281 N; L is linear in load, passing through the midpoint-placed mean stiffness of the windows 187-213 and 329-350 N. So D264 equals -0.10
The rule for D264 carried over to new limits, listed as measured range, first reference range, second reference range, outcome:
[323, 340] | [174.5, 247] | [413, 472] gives -0.11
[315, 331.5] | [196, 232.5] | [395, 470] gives -0.11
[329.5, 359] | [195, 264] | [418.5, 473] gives -0.11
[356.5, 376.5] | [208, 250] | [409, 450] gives -0.08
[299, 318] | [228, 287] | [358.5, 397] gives -0.03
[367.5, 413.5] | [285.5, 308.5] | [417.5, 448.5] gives 0.02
